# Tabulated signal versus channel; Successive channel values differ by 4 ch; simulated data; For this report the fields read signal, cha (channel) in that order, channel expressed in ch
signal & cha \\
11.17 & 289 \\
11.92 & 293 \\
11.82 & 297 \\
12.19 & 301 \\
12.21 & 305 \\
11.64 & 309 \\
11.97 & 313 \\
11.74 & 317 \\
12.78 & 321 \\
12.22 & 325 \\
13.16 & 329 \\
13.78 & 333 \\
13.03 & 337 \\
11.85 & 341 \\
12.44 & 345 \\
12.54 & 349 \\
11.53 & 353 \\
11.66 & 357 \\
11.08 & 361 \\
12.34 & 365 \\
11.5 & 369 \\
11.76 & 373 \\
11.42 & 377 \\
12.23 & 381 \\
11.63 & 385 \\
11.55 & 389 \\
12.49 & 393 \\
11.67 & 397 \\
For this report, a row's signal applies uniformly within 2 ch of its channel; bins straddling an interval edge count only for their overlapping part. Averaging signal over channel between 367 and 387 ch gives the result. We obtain 11.7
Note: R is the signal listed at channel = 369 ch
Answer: 11.5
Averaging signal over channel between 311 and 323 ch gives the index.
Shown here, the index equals 12.2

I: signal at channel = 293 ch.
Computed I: 11.92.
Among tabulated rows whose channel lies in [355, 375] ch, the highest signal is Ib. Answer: 12.34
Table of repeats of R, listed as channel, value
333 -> 13.78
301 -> 12.19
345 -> 12.44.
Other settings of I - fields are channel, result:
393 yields 12.49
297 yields 11.82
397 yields 11.67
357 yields 11.66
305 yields 12.21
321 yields 12.78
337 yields 13.03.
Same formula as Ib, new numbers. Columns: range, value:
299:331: 13.16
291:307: 12.21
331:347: 13.78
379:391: 12.23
